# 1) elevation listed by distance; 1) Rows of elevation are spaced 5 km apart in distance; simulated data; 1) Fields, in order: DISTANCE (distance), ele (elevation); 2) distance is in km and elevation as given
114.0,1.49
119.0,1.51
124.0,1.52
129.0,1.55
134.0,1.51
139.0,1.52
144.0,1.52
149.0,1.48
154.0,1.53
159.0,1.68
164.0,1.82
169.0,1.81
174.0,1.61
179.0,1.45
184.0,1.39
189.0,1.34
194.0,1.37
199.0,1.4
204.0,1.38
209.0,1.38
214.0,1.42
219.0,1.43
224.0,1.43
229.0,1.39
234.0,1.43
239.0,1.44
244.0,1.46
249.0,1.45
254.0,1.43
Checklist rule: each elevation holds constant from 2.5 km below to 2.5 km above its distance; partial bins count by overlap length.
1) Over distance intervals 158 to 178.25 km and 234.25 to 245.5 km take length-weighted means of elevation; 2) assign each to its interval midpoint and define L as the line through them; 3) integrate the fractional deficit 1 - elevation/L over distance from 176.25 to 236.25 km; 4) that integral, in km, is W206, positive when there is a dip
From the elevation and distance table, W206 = 6.3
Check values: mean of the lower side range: 1.71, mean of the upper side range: 1.45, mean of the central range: 1.4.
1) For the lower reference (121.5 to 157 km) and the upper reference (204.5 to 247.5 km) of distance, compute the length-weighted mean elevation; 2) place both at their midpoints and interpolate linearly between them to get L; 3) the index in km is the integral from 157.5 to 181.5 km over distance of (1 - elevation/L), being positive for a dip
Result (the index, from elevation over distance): -3.0 km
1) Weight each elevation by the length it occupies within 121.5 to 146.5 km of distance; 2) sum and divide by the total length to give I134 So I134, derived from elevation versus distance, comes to 1.52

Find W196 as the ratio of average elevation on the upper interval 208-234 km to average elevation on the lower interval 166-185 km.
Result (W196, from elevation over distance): 0.9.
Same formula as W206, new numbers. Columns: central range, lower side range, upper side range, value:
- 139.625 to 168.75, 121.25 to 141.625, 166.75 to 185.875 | -1.30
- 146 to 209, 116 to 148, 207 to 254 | -1.66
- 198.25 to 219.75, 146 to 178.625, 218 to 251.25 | 1.51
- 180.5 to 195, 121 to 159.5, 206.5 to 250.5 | 1.00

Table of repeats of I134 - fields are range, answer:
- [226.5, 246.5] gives 1.43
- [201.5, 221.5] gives 1.4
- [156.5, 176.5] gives 1.73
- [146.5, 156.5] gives 1.51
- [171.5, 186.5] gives 1.48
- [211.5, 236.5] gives 1.42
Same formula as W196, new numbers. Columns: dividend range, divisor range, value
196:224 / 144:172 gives 0.85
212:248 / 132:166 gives 0.91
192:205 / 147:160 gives 0.89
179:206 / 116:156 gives 0.91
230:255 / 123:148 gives 0.95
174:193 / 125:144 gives 0.93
